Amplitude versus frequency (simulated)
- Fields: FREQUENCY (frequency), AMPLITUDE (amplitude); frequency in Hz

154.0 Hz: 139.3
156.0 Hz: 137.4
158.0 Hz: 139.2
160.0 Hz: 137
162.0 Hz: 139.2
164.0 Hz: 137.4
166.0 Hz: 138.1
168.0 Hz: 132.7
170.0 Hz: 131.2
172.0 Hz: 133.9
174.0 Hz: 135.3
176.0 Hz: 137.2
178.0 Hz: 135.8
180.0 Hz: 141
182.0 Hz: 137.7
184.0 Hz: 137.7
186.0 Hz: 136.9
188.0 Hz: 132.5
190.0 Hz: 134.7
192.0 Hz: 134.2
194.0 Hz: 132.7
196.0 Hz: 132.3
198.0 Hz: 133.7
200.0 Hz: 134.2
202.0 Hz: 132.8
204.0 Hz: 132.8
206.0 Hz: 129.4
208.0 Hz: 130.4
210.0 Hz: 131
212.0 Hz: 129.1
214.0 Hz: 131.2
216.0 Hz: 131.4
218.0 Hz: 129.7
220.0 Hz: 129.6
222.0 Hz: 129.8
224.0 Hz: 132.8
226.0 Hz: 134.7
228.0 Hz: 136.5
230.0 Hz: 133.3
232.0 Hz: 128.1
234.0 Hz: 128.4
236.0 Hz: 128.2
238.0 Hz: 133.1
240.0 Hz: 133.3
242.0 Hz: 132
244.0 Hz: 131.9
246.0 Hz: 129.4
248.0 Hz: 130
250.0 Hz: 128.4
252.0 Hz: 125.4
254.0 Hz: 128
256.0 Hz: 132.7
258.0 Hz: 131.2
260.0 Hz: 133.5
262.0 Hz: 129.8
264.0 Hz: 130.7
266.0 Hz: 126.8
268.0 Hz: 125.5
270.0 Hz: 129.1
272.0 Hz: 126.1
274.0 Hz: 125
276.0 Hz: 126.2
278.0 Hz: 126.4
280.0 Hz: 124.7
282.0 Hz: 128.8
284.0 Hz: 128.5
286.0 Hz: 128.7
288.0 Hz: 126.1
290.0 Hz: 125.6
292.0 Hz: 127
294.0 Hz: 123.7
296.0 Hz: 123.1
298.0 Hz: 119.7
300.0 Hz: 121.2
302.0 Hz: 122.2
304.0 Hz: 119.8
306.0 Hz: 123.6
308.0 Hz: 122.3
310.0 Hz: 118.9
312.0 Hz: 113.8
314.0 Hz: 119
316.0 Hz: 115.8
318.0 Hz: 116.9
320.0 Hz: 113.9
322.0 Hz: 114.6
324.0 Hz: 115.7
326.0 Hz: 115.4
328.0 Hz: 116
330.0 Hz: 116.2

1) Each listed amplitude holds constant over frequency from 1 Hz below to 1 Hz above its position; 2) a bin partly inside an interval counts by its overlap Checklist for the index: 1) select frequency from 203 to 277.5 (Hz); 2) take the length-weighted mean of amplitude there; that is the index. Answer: 130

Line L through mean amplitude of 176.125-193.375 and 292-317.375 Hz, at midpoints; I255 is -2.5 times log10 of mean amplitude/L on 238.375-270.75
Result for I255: -0.02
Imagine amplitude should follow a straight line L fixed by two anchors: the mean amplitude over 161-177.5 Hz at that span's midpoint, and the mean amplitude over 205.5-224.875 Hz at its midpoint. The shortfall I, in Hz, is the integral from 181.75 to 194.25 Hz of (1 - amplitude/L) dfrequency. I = -0.2 Hz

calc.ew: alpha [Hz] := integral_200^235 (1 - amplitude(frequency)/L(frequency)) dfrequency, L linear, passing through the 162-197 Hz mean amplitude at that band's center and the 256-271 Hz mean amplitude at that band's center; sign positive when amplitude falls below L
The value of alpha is 0.41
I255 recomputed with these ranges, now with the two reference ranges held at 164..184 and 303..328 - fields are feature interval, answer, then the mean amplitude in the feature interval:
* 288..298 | -0.04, 124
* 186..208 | 0.00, 133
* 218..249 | -0.03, 131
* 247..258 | -0.03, 129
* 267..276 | -0.03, 126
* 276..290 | -0.05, 127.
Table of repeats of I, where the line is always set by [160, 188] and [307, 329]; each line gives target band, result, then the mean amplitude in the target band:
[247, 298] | -1.9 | 127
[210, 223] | 0.0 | 130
